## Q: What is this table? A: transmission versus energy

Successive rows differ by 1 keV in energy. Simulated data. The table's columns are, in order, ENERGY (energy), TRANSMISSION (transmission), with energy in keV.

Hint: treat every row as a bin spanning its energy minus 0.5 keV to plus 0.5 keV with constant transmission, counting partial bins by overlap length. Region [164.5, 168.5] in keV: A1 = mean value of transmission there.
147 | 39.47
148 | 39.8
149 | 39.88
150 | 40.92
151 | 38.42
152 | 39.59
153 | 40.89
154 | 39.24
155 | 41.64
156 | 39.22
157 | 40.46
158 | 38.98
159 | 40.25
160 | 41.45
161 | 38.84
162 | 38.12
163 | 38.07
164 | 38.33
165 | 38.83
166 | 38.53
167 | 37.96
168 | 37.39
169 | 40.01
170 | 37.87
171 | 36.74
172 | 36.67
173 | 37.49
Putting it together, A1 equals 38.2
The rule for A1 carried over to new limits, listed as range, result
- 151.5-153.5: 40.2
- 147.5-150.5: 40.2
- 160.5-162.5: 38.5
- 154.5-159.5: 40.1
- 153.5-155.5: 40.4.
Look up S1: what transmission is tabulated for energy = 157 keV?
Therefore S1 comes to 40.46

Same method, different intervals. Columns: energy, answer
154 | 39.24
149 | 39.88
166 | 38.53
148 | 39.8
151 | 38.42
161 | 38.84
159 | 40.25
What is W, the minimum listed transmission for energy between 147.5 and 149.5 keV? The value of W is 39.8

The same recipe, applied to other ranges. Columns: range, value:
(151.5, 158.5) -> 38.98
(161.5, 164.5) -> 38.07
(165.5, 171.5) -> 36.74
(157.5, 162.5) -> 38.12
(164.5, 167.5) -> 37.96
